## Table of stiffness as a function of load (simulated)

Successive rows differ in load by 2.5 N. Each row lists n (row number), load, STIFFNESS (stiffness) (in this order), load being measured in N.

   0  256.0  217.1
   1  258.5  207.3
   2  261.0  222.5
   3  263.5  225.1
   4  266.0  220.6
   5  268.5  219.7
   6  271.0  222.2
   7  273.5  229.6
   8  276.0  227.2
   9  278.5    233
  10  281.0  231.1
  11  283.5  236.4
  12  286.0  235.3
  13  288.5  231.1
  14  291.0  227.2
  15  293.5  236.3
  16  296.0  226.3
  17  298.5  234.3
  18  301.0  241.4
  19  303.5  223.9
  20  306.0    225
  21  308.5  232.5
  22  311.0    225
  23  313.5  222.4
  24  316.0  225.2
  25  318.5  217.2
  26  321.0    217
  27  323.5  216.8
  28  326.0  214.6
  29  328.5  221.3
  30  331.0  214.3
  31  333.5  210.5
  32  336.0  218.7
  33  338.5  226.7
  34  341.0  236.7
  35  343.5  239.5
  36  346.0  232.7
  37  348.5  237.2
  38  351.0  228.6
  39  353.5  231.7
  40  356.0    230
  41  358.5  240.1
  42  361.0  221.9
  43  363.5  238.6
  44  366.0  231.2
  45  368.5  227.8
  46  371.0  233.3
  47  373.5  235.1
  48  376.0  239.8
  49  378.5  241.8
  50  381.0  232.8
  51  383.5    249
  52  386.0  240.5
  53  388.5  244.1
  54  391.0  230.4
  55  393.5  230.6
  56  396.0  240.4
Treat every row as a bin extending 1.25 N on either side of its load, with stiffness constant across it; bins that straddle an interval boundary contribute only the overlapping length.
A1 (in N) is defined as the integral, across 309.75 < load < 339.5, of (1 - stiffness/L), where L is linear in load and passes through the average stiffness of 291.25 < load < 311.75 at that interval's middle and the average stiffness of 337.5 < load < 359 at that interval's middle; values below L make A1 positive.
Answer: 1.66 N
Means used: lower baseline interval 231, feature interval 219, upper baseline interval 234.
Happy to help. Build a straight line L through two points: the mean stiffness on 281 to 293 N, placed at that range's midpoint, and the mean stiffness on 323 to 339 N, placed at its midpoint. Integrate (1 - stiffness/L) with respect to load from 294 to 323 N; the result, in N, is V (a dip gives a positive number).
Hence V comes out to -0.2 N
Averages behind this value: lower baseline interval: 233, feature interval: 226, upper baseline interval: 217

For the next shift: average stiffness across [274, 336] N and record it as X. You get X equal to 226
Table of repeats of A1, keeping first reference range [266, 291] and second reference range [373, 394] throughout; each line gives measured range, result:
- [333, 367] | 0.7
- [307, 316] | 0.2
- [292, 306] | -0.1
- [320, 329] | 0.6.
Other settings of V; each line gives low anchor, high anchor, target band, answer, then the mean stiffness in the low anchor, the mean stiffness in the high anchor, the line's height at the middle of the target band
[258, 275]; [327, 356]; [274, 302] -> -1.16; 222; 227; 223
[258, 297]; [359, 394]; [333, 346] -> 0.26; 227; 236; 233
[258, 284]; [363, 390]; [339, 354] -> -0.01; 225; 238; 234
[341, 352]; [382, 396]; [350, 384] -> 0.39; 235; 239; 237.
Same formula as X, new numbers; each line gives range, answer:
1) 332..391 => 233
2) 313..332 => 219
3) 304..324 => 223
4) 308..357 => 225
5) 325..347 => 224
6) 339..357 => 234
